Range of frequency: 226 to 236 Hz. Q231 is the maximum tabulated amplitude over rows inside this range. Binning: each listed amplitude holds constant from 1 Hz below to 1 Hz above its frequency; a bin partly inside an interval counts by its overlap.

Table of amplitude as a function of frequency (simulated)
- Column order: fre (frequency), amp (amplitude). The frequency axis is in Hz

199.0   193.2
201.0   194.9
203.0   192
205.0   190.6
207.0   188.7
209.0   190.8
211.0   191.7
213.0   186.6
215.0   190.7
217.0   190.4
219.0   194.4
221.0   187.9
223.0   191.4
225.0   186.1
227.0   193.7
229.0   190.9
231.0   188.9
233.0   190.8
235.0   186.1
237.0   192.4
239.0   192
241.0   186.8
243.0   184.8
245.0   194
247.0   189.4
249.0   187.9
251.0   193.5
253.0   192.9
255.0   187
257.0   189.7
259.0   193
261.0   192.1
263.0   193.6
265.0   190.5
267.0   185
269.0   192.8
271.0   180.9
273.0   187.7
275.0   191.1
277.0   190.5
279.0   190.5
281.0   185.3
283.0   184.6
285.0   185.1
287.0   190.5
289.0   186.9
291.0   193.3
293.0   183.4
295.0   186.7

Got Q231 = 193.7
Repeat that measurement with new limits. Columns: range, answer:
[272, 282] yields 191.1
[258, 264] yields 193.6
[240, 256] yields 194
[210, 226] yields 194.4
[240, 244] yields 186.8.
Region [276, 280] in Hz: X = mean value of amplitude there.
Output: 190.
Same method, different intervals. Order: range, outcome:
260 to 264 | 193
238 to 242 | 189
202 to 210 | 191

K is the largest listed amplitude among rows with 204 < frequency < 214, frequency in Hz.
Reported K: 191.7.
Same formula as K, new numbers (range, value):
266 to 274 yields 192.8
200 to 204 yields 194.9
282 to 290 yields 190.5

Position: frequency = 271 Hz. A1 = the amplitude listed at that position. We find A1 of 180.9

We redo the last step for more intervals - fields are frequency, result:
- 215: 190.7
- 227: 193.7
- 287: 190.5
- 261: 192.1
